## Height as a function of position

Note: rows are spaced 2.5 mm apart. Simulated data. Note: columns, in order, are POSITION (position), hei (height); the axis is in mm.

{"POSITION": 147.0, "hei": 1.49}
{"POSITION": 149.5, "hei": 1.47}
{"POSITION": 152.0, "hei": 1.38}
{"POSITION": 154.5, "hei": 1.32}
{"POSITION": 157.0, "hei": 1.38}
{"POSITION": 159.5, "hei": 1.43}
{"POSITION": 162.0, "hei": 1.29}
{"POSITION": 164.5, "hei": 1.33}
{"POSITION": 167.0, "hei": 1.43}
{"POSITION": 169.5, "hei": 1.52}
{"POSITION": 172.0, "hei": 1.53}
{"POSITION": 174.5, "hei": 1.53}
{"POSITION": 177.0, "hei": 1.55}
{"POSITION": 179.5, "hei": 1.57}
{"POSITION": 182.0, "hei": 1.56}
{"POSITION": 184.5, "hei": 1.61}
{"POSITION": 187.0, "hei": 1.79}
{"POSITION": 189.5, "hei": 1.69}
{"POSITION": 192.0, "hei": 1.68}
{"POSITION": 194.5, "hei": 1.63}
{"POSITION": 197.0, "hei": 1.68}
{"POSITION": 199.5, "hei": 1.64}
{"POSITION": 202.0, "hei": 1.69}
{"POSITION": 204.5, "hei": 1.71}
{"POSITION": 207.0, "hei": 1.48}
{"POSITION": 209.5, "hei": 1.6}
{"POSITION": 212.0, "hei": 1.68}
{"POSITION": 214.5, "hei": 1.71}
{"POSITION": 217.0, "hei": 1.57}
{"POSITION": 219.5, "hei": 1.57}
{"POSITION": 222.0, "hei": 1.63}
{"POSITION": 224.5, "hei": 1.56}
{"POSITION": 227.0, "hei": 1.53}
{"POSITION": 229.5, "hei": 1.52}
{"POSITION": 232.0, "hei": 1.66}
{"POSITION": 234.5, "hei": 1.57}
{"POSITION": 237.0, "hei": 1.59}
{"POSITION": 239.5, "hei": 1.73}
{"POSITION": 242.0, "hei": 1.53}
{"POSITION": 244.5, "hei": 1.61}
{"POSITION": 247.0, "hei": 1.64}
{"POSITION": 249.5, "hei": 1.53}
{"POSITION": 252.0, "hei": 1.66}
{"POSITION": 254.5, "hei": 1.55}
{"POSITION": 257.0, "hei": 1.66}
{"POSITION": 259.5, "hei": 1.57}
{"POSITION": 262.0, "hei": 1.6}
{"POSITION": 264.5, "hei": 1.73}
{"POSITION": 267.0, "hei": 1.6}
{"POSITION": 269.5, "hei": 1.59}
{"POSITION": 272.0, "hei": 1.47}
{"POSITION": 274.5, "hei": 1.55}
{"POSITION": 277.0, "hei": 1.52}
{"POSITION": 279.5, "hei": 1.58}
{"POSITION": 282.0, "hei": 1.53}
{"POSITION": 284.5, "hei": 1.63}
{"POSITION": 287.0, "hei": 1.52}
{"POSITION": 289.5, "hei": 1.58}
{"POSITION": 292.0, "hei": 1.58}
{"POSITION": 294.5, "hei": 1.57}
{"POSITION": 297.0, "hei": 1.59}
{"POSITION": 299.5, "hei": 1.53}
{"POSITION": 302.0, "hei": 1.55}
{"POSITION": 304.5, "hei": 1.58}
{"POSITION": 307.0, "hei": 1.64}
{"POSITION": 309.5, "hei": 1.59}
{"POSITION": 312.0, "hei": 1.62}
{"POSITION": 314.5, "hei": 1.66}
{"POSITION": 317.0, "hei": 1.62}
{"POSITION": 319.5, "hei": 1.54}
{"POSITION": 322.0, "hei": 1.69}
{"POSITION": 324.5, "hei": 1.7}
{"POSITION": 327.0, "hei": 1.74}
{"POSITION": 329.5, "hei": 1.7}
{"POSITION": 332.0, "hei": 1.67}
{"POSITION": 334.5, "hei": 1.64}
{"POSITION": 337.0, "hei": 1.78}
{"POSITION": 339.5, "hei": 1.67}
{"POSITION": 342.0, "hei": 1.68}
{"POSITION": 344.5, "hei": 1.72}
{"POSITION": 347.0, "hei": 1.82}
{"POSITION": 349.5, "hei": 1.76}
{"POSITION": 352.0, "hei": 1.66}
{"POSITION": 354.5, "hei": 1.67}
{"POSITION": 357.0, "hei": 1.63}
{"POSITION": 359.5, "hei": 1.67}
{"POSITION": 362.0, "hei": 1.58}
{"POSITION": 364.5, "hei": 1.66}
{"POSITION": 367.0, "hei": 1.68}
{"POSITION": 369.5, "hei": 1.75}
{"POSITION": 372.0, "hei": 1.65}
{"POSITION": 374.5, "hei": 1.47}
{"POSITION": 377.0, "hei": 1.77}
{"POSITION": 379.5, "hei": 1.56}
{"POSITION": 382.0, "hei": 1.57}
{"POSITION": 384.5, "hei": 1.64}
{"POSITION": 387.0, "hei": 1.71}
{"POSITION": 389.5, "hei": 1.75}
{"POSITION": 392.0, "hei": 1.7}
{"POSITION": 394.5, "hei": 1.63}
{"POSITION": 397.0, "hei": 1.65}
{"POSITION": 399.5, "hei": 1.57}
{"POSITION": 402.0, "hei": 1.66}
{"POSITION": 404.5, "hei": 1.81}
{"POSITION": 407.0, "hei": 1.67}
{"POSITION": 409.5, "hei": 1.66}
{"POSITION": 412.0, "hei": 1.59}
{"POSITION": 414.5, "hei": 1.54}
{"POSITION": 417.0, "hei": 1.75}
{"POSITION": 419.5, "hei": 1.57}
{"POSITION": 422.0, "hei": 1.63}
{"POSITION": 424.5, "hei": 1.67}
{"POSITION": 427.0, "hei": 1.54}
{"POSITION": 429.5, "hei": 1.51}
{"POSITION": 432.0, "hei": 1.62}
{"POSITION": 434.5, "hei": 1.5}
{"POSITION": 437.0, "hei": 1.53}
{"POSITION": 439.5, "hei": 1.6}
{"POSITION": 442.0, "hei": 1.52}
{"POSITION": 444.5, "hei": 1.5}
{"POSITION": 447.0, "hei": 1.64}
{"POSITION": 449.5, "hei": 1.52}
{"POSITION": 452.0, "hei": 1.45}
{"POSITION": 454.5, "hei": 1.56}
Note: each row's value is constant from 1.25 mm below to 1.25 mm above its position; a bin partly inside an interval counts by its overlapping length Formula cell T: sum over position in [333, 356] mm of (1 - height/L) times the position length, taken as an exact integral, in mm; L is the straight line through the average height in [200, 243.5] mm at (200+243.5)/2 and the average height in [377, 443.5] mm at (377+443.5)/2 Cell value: -1.3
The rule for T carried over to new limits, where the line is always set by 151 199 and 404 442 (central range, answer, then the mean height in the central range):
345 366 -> -1.3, 1.68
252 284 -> -0.6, 1.58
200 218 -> -1.2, 1.64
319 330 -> -0.8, 1.68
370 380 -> -0.2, 1.63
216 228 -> -0.3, 1.57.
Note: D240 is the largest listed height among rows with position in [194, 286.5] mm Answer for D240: 1.73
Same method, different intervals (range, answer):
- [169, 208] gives 1.79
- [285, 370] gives 1.82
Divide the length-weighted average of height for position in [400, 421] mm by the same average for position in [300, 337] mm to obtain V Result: 1.0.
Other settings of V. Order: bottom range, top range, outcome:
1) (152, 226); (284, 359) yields 1.05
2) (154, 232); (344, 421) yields 1.06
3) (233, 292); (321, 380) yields 1.06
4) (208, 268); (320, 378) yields 1.05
